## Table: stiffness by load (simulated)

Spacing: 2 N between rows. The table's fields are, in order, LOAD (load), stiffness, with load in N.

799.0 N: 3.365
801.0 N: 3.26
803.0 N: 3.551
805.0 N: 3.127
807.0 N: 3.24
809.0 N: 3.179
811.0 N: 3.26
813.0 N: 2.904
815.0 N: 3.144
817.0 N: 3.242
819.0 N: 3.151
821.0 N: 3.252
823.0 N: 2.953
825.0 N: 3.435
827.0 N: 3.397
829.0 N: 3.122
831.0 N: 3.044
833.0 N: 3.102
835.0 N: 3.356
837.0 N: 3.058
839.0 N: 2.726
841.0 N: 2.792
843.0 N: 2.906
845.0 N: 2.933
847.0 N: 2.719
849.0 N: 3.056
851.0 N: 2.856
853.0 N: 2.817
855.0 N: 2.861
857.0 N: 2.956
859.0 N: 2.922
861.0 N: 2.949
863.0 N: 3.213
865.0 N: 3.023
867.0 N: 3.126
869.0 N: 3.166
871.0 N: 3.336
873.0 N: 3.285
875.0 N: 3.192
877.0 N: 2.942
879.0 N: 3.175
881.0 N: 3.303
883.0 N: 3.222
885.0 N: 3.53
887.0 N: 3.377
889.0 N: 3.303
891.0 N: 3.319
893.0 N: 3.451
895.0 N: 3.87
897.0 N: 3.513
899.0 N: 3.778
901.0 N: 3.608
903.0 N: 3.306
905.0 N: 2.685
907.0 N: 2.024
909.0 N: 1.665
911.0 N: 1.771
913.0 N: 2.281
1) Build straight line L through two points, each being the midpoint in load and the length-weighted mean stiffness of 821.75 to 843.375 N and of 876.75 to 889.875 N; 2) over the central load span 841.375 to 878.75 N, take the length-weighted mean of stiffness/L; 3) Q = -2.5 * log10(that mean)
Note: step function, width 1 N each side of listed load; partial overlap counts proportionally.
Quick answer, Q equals 0.06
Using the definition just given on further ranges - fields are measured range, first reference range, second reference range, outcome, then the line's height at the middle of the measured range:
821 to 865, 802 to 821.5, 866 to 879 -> 0.061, 3.19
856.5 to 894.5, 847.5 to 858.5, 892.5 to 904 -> 0.011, 3.25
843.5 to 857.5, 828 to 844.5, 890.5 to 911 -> 0.050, 3.02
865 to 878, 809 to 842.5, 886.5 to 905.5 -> 0.056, 3.33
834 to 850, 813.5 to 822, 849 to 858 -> 0.016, 2.99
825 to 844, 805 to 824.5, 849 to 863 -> -0.010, 3.05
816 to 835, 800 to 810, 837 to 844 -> -0.061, 3.02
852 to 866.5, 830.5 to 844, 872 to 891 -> 0.057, 3.13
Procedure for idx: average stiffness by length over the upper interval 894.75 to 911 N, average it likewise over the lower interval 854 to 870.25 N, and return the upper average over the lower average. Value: 1.0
